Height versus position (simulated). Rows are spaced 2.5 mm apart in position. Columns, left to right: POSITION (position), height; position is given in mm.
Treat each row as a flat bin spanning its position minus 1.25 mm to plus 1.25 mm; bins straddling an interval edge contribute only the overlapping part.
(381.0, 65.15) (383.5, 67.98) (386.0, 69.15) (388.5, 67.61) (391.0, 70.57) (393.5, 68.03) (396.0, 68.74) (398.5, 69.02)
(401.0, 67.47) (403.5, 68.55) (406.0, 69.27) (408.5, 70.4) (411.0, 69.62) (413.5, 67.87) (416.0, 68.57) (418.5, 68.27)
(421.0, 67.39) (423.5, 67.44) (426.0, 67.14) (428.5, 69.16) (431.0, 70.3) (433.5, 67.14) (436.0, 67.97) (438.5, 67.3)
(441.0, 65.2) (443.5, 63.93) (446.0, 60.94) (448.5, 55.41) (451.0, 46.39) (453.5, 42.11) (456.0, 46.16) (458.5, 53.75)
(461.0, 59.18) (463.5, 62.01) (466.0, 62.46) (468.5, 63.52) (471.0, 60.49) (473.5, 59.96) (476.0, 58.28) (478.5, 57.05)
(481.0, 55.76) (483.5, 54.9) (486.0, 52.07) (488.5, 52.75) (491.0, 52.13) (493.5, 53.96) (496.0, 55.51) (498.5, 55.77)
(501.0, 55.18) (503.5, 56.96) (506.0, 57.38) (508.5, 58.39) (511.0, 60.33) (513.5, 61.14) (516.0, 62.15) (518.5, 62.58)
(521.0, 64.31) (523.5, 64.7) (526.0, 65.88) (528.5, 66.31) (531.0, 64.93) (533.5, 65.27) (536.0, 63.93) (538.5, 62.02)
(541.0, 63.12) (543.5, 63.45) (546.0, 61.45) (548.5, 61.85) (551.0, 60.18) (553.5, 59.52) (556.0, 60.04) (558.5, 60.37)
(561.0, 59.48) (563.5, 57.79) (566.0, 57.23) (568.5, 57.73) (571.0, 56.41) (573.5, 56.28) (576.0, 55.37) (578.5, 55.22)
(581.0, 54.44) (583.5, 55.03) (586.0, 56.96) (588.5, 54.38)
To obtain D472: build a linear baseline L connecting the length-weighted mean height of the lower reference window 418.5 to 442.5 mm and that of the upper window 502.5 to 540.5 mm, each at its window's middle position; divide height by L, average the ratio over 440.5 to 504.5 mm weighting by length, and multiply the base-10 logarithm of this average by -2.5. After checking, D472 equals 0.16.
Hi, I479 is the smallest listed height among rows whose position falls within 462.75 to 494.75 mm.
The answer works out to 52.07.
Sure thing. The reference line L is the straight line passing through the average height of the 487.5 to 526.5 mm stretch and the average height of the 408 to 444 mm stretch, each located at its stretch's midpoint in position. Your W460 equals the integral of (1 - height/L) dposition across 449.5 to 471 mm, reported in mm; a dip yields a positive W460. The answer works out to 3.0 mm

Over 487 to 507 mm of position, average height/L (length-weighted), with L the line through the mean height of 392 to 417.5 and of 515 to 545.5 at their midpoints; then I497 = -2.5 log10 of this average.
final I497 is 0.188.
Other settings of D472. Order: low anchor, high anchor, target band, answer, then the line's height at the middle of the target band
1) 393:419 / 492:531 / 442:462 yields 0.21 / 65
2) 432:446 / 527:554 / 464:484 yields 0.10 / 64.9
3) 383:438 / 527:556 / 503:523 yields 0.06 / 64.1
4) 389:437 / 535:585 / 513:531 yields -0.04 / 61.5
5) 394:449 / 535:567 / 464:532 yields 0.08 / 63.5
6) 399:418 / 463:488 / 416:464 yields 0.04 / 63.9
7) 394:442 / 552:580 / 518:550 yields -0.07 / 60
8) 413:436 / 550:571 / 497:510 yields 0.11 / 62.8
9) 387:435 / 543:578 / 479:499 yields 0.17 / 63.5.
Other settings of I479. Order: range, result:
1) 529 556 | 59.52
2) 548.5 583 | 54.44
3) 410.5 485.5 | 42.11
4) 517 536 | 62.58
